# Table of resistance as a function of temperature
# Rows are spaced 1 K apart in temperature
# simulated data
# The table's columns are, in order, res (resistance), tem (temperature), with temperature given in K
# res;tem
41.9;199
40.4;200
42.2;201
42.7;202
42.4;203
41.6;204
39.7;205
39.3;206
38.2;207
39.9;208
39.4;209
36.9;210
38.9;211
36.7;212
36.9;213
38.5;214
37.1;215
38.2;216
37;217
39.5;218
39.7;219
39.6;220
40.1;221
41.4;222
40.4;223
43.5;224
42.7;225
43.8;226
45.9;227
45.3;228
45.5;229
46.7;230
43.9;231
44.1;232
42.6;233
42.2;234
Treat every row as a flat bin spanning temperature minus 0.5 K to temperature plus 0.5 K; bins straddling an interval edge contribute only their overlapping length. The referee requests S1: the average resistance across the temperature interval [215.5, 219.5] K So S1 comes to 38.6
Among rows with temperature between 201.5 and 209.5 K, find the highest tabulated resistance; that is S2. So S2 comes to 42.7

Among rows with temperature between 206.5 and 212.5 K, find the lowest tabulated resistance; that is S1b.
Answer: 36.7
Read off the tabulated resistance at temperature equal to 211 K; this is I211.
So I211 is 38.9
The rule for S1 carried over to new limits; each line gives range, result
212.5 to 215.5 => 37.5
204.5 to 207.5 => 39.1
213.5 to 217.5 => 37.7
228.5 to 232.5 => 45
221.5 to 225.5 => 42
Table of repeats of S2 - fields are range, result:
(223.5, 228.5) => 45.9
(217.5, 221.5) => 40.1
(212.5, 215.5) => 38.5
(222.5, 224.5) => 43.5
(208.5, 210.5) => 39.4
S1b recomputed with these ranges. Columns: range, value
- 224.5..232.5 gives 42.7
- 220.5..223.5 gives 40.1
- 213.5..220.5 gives 37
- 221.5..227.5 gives 40.4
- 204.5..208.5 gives 38.2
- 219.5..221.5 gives 39.6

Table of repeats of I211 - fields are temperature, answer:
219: 39.7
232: 44.1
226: 43.8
